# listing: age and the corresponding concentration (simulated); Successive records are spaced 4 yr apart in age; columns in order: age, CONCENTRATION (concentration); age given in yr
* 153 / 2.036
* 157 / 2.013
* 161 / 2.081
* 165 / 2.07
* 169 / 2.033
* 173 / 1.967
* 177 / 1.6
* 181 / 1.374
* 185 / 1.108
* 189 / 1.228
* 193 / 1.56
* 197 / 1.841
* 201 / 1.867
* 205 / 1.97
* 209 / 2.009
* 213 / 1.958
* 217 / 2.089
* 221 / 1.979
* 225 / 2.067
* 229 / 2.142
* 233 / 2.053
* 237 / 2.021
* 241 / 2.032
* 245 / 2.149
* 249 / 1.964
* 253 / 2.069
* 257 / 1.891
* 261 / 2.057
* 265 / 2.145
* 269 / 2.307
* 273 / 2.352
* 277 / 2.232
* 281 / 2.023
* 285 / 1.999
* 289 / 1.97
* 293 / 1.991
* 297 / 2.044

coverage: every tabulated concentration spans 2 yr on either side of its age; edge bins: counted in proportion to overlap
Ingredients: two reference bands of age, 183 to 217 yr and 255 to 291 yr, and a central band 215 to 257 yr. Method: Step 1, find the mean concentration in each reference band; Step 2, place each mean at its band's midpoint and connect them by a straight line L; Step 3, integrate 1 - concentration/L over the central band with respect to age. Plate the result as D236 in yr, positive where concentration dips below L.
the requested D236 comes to -3.12 yr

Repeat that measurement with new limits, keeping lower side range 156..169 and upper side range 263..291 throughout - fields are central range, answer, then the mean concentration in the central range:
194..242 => 2.4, 1.99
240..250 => 0.3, 2.06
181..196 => 5.3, 1.34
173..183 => 2.3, 1.58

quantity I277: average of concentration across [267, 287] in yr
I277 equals 2.18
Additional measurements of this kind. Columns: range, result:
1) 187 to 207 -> 1.69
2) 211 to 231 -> 2.05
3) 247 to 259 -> 1.97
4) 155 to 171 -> 2.05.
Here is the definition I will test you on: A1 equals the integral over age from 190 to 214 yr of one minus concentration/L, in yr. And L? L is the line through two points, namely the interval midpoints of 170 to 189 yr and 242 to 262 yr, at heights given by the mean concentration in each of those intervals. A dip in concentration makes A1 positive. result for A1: -2.4 yr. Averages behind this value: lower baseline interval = 1.51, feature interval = 1.84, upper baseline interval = 2.02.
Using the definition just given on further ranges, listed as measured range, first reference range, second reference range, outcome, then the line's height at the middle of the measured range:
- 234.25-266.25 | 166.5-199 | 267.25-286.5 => -0.3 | 2.02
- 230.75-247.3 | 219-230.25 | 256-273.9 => 0.2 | 2.09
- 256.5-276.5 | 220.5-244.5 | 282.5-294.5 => -1.6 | 2.02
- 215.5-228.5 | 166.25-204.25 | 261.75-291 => -1.5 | 1.84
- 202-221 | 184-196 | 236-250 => -4.2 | 1.64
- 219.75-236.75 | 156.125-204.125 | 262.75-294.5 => -1.2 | 1.92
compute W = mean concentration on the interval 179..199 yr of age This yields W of 1.42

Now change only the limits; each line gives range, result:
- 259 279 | 2.22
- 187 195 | 1.39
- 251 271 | 2.09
